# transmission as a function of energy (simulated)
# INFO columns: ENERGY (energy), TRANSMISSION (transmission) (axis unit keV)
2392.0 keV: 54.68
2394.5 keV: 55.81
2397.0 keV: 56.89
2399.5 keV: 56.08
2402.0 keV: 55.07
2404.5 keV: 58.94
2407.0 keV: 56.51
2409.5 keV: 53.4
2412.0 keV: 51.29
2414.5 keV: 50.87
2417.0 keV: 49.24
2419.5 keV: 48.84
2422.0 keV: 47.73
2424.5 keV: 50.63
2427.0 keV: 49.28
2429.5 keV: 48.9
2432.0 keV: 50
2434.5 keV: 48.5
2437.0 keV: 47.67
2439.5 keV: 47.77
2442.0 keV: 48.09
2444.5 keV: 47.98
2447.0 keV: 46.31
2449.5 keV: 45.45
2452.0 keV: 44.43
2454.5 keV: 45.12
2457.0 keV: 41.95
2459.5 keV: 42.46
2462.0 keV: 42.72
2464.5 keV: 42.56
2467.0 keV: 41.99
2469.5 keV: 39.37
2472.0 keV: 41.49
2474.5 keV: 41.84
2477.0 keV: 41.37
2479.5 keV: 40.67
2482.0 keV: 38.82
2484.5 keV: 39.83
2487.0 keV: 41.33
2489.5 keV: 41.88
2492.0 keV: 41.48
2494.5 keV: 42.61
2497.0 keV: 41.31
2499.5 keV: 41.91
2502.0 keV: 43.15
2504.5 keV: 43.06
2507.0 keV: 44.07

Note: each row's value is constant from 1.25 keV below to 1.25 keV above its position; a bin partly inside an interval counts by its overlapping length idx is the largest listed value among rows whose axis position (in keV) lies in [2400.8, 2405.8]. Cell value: 58.94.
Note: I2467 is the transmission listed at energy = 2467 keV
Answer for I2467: 41.99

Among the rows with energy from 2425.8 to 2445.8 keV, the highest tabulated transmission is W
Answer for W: 50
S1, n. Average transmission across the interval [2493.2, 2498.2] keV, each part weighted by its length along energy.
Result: 42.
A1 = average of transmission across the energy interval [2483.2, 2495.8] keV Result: 41.4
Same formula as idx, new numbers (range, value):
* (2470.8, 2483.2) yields 41.84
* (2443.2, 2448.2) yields 47.98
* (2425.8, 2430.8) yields 49.28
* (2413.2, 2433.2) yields 50.87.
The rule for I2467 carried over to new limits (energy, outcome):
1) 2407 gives 56.51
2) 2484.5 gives 39.83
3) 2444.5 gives 47.98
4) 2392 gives 54.68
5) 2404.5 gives 58.94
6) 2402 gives 55.07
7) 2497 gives 41.31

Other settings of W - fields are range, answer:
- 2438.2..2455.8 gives 48.09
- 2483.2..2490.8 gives 41.88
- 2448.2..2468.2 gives 45.45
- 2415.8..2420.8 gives 49.24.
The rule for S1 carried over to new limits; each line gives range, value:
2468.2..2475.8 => 40.9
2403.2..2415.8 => 54.2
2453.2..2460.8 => 43.2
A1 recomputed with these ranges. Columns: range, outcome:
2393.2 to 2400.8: 56.2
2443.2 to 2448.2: 47.2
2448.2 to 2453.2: 45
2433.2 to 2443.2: 48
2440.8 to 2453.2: 46.5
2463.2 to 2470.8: 41.3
